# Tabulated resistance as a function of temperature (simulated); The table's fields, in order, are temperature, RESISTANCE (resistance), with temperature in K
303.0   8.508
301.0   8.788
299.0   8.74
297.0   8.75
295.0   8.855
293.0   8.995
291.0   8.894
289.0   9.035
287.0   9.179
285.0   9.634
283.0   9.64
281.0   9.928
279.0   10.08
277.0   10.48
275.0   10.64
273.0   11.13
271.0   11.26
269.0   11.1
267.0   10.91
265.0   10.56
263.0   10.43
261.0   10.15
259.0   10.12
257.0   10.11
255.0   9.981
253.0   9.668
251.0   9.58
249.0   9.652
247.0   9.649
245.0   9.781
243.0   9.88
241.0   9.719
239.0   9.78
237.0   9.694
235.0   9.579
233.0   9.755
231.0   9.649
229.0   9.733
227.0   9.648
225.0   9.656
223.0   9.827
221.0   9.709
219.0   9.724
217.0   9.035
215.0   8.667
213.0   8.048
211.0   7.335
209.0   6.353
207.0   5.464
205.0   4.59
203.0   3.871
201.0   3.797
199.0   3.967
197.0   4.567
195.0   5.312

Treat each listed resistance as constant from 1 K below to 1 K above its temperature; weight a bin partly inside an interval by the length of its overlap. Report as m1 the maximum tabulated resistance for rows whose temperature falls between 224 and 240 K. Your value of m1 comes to 9.78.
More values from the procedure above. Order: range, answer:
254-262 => 10.15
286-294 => 9.179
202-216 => 8.667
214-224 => 9.827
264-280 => 11.26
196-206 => 4.59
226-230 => 9.733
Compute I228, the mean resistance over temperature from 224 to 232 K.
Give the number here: 9.67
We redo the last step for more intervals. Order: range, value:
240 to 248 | 9.76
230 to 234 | 9.7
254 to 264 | 10.2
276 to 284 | 10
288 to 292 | 8.96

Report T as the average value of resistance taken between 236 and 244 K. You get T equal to 9.77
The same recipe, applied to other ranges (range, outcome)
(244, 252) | 9.67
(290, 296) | 8.91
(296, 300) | 8.75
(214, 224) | 9.39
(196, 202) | 4.11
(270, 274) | 11.2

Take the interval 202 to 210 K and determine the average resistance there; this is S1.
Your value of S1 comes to 5.07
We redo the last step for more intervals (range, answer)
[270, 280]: 10.7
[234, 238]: 9.64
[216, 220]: 9.38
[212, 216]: 8.36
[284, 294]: 9.15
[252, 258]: 9.92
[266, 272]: 11.1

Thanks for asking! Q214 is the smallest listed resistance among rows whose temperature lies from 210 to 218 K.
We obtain 7.335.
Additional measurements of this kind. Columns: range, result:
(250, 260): 9.58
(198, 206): 3.797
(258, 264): 10.12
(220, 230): 9.648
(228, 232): 9.649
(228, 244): 9.579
